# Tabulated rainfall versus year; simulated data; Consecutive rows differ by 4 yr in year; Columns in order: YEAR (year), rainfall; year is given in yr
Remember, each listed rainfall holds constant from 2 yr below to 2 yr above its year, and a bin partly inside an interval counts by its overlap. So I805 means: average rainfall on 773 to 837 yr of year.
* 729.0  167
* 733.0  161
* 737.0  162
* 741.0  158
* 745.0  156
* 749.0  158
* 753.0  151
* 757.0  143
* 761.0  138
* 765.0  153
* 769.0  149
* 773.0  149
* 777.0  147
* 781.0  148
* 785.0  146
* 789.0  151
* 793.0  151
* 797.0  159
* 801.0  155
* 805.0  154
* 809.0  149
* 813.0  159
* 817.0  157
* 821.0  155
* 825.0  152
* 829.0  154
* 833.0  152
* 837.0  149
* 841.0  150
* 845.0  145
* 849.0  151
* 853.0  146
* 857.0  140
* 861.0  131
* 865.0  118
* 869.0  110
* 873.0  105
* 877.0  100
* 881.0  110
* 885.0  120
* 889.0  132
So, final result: 152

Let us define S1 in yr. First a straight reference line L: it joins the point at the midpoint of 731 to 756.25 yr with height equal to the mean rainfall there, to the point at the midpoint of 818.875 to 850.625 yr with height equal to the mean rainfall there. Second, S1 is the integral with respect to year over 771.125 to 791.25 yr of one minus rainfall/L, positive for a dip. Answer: 0.8 yr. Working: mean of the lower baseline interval 157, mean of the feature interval 148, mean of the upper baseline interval 151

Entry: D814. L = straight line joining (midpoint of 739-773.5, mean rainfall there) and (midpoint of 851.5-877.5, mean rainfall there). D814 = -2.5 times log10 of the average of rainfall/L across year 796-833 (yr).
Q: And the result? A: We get -0.15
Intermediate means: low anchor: 151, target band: 155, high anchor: 122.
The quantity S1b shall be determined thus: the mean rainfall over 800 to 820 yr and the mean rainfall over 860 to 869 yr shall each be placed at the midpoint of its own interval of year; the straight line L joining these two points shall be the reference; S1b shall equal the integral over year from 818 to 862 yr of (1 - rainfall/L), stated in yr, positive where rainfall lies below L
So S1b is -4.07 yr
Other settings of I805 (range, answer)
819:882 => 136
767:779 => 148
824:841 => 152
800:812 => 153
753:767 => 146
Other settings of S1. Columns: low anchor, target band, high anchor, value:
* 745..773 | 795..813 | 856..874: -2.3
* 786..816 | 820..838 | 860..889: -1.8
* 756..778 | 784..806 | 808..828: -0.3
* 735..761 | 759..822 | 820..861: -0.1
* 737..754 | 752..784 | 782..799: 1.5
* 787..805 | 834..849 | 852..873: -1.5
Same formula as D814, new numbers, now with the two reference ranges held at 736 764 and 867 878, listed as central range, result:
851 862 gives -0.245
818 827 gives -0.230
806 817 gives -0.200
